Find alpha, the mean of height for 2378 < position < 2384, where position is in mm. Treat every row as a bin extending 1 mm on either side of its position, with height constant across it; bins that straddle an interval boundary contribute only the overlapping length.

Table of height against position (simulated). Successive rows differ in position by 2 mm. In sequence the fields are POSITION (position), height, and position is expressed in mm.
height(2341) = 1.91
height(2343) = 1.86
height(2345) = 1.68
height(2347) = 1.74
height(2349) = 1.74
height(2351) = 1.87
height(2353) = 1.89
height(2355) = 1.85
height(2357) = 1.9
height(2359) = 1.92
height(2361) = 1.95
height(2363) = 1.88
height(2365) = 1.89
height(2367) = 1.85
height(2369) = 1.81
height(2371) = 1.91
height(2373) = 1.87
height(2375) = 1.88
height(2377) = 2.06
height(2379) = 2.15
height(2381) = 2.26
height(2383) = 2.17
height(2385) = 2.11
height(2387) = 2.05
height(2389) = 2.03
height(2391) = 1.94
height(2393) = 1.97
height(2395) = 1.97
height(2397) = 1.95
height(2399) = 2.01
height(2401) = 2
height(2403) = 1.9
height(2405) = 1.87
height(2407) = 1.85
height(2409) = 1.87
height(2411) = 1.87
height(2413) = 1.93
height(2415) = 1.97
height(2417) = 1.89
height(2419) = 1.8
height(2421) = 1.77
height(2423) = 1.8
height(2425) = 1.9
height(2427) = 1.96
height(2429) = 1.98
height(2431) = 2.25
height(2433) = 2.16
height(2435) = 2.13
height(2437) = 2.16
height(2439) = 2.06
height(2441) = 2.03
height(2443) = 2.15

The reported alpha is 2.19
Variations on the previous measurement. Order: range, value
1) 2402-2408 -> 1.87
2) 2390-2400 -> 1.97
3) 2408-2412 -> 1.87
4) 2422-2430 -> 1.91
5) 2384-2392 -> 2.03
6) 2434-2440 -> 2.12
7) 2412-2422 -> 1.87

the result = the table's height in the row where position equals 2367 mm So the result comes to 1.85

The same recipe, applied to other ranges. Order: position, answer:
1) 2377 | 2.06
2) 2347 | 1.74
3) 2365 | 1.89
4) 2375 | 1.88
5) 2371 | 1.91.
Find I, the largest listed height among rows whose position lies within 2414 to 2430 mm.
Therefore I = 1.98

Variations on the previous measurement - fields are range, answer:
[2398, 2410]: 2.01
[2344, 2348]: 1.74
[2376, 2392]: 2.26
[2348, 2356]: 1.89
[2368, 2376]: 1.91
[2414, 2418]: 1.97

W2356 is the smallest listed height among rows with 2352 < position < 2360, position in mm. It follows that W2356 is 1.85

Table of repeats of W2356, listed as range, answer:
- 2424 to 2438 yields 1.9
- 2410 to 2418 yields 1.87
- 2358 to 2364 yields 1.88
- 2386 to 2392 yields 1.94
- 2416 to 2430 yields 1.77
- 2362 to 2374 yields 1.81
